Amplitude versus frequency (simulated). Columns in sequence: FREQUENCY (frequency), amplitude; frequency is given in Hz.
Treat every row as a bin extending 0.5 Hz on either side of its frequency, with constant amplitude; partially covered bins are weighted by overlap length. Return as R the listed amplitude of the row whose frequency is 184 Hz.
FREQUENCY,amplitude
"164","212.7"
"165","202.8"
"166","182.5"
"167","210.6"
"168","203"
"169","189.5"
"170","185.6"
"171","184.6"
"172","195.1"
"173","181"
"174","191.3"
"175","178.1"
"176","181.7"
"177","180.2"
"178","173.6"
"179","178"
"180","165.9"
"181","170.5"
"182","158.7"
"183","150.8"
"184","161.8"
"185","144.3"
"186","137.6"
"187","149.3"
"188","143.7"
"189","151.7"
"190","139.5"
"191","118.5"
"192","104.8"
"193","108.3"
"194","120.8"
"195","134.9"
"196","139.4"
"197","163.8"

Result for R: 161.8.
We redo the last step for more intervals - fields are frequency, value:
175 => 178.1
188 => 143.7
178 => 173.6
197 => 163.8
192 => 104.8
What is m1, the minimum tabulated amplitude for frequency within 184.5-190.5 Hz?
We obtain 137.6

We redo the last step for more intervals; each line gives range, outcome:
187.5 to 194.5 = 104.8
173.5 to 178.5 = 173.6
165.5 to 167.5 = 182.5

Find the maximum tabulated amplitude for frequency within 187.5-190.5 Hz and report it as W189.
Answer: 151.7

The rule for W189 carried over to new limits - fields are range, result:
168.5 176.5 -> 195.1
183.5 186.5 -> 161.8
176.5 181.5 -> 180.2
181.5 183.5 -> 158.7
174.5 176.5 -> 181.7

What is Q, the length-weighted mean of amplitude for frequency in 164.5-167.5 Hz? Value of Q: 199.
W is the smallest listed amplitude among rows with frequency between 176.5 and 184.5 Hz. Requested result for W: 150.8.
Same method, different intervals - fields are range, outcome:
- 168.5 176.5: 178.1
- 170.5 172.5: 184.6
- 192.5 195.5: 108.3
